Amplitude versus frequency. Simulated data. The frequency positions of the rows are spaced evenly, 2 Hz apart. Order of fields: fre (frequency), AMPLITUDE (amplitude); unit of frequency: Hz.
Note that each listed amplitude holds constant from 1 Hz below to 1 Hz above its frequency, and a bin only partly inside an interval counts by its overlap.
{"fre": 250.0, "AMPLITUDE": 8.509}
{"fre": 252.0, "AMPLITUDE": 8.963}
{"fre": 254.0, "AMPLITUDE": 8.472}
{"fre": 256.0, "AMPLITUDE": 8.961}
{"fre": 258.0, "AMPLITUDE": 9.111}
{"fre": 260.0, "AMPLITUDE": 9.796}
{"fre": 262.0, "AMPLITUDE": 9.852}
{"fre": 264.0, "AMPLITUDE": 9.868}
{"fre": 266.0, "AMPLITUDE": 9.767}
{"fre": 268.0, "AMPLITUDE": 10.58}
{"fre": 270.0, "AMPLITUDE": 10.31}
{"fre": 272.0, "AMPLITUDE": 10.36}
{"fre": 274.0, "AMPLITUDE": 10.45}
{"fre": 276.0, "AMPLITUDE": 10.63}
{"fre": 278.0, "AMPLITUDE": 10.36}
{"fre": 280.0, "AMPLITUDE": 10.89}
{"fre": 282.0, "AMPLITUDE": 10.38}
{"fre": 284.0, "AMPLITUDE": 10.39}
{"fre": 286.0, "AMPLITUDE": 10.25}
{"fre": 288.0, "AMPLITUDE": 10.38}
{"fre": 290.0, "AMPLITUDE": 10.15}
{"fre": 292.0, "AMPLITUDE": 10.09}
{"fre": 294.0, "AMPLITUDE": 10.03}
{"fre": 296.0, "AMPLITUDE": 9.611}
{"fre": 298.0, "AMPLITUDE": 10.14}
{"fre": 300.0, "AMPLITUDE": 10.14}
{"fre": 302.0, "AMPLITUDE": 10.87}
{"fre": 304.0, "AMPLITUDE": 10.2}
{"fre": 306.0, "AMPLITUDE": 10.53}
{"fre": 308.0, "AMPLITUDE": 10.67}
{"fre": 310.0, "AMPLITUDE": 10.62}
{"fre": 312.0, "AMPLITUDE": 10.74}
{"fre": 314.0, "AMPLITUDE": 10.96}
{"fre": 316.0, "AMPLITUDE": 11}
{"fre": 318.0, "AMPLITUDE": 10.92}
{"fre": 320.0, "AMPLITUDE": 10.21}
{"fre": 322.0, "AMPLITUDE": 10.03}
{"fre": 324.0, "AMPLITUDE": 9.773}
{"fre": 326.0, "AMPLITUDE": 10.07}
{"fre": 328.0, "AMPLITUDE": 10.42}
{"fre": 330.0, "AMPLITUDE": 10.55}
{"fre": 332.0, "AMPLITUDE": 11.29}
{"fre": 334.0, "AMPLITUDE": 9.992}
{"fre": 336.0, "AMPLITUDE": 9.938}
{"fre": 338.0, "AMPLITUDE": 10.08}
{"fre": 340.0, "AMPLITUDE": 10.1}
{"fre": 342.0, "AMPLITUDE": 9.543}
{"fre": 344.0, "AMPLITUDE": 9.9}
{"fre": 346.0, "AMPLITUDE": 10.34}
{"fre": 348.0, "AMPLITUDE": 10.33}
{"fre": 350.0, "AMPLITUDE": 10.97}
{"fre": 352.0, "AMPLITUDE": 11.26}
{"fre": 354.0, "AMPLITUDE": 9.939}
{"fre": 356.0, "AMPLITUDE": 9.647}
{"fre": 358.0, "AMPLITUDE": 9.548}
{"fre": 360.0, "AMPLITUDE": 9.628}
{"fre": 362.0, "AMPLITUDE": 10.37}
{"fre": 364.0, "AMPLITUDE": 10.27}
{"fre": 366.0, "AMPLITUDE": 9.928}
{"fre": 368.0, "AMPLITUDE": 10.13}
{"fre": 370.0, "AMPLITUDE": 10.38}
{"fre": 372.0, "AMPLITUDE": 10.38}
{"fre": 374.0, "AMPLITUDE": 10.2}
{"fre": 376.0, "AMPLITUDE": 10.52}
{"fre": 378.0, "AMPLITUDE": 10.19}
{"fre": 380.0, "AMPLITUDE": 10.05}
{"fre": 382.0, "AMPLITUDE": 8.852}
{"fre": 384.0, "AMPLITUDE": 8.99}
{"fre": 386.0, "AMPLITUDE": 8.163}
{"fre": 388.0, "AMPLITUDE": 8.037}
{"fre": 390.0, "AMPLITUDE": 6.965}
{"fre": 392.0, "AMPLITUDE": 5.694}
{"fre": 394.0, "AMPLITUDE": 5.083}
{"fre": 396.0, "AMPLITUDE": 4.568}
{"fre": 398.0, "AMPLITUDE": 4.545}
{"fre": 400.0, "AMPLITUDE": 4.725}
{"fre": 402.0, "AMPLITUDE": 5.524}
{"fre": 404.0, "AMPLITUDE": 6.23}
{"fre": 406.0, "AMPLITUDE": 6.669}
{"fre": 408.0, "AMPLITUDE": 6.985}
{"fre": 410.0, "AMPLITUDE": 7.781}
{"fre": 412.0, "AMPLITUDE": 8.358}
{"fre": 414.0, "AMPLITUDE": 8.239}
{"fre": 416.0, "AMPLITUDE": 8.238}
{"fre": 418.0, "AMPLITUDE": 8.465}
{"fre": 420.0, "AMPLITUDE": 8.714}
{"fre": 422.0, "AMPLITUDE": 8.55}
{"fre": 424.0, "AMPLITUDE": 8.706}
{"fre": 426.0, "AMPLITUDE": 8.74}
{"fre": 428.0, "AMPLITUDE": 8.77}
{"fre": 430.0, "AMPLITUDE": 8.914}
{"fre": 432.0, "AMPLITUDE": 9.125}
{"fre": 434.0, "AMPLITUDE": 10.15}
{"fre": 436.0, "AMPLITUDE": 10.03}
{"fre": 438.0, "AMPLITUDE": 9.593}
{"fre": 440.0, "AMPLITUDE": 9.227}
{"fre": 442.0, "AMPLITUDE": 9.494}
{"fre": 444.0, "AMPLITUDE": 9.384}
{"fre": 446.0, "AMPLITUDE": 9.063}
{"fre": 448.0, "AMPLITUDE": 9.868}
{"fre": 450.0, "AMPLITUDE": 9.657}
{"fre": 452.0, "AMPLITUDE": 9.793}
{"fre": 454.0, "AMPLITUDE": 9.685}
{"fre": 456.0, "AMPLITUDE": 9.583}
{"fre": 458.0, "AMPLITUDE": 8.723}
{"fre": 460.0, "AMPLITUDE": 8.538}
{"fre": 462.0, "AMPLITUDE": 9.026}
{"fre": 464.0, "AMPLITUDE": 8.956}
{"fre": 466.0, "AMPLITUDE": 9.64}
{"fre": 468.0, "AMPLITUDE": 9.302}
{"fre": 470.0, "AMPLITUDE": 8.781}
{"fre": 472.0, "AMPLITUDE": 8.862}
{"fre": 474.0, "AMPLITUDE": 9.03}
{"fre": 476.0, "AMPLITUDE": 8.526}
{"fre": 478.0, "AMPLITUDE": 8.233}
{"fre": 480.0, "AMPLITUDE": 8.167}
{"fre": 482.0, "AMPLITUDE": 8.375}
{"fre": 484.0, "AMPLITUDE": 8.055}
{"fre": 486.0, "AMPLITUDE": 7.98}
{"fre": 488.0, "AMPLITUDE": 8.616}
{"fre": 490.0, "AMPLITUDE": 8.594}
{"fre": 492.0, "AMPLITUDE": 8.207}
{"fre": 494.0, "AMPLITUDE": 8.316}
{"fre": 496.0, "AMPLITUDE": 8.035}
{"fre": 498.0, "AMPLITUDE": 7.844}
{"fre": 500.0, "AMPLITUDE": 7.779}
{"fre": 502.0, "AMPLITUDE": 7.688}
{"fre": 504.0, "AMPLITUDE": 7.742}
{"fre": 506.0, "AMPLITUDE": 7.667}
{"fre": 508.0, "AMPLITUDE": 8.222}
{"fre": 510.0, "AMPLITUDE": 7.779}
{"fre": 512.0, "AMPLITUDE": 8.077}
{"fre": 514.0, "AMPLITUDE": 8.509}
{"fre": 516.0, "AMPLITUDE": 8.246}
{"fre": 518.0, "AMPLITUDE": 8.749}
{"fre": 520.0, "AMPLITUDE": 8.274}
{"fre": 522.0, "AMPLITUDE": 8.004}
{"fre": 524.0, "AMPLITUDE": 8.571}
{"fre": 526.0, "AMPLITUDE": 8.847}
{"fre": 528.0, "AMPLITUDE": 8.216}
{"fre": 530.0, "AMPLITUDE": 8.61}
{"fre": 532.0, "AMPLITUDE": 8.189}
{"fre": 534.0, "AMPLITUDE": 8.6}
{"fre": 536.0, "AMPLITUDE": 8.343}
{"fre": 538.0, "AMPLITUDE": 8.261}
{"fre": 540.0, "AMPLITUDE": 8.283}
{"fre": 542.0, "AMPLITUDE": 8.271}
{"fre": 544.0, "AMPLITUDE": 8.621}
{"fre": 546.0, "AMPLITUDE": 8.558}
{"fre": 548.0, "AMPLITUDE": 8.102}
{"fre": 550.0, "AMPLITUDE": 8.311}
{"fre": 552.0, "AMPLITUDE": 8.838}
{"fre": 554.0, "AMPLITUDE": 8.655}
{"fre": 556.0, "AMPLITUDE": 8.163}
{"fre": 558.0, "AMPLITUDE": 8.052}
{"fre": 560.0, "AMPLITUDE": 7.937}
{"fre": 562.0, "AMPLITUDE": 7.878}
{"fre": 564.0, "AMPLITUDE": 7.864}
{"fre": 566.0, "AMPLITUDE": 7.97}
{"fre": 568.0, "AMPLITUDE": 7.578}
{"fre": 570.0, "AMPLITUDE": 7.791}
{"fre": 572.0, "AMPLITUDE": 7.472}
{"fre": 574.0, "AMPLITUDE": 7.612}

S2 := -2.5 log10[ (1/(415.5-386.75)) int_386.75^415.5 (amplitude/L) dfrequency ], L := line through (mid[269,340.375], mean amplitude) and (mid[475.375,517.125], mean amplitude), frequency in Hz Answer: 0.39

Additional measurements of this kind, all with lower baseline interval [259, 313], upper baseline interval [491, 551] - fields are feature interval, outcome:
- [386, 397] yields 0.439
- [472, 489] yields 0.024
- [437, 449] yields -0.062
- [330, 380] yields -0.056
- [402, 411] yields 0.339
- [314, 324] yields -0.053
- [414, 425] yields 0.076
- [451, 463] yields -0.052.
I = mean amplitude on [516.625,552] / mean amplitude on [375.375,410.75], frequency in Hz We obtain 1.2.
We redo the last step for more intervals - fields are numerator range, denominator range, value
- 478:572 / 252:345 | 0.80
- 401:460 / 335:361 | 0.86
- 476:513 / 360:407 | 0.99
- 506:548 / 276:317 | 0.80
